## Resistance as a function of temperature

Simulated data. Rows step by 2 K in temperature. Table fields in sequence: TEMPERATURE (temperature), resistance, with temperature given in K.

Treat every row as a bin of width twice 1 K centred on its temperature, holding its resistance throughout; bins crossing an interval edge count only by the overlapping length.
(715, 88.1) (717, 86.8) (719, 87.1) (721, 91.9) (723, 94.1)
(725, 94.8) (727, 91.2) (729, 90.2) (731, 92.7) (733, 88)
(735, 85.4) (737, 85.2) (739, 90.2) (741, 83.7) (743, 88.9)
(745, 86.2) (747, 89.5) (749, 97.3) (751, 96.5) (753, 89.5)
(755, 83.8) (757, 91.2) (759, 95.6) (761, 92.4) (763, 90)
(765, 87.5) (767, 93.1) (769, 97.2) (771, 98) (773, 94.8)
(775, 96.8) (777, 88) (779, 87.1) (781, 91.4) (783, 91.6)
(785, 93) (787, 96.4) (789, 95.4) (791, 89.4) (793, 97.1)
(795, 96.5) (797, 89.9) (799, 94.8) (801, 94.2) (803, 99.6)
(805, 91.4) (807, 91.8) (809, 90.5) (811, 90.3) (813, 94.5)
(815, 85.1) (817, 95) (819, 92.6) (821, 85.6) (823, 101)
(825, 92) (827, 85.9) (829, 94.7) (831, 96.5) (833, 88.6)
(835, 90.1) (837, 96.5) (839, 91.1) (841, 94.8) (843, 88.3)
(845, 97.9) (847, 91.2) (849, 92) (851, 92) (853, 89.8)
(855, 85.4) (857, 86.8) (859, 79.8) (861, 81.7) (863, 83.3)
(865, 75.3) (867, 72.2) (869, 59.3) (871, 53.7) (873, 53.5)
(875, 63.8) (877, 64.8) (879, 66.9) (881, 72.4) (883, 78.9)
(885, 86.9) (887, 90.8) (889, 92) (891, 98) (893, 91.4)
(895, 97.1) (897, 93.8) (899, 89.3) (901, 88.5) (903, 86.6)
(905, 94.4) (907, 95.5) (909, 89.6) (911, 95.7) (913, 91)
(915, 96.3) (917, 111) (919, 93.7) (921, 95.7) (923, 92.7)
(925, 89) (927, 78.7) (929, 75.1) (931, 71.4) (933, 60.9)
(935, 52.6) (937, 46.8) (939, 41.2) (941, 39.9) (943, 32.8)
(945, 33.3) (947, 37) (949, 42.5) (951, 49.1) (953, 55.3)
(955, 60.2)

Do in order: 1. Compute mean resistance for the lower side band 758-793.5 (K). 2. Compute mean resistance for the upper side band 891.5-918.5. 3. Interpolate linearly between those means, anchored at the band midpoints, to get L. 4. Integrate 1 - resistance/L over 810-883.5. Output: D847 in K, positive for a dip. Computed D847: 7.5 K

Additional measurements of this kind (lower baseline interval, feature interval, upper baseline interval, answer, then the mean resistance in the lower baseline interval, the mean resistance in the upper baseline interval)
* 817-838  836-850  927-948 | -1.1 K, 92.5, 50.5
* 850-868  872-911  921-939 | -3.6 K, 82.9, 70.6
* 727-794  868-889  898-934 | 4.5 K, 91.3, 88.6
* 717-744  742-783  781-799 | 0.0 K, 89.4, 93.6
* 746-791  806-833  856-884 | -3.4 K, 92.5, 70.9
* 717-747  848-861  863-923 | -0.3 K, 89.2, 84.2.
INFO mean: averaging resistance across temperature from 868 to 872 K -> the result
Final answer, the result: 56.5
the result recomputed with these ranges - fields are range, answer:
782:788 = 93.7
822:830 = 93.4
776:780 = 87.5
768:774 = 96.7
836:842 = 94.1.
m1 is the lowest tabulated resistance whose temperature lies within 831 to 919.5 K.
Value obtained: 53.5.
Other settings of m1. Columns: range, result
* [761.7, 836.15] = 85.1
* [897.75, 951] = 32.8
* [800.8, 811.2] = 90.3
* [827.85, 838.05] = 88.6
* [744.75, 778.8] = 83.8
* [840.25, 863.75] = 79.8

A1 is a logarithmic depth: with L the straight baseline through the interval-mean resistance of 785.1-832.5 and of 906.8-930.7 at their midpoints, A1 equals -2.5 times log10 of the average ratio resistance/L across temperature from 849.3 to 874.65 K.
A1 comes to 0.21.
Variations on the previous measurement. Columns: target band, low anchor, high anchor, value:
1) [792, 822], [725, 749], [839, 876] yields -0.11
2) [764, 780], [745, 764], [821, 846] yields -0.01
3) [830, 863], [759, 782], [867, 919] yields -0.03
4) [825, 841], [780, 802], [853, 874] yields -0.12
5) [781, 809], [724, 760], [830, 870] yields -0.06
